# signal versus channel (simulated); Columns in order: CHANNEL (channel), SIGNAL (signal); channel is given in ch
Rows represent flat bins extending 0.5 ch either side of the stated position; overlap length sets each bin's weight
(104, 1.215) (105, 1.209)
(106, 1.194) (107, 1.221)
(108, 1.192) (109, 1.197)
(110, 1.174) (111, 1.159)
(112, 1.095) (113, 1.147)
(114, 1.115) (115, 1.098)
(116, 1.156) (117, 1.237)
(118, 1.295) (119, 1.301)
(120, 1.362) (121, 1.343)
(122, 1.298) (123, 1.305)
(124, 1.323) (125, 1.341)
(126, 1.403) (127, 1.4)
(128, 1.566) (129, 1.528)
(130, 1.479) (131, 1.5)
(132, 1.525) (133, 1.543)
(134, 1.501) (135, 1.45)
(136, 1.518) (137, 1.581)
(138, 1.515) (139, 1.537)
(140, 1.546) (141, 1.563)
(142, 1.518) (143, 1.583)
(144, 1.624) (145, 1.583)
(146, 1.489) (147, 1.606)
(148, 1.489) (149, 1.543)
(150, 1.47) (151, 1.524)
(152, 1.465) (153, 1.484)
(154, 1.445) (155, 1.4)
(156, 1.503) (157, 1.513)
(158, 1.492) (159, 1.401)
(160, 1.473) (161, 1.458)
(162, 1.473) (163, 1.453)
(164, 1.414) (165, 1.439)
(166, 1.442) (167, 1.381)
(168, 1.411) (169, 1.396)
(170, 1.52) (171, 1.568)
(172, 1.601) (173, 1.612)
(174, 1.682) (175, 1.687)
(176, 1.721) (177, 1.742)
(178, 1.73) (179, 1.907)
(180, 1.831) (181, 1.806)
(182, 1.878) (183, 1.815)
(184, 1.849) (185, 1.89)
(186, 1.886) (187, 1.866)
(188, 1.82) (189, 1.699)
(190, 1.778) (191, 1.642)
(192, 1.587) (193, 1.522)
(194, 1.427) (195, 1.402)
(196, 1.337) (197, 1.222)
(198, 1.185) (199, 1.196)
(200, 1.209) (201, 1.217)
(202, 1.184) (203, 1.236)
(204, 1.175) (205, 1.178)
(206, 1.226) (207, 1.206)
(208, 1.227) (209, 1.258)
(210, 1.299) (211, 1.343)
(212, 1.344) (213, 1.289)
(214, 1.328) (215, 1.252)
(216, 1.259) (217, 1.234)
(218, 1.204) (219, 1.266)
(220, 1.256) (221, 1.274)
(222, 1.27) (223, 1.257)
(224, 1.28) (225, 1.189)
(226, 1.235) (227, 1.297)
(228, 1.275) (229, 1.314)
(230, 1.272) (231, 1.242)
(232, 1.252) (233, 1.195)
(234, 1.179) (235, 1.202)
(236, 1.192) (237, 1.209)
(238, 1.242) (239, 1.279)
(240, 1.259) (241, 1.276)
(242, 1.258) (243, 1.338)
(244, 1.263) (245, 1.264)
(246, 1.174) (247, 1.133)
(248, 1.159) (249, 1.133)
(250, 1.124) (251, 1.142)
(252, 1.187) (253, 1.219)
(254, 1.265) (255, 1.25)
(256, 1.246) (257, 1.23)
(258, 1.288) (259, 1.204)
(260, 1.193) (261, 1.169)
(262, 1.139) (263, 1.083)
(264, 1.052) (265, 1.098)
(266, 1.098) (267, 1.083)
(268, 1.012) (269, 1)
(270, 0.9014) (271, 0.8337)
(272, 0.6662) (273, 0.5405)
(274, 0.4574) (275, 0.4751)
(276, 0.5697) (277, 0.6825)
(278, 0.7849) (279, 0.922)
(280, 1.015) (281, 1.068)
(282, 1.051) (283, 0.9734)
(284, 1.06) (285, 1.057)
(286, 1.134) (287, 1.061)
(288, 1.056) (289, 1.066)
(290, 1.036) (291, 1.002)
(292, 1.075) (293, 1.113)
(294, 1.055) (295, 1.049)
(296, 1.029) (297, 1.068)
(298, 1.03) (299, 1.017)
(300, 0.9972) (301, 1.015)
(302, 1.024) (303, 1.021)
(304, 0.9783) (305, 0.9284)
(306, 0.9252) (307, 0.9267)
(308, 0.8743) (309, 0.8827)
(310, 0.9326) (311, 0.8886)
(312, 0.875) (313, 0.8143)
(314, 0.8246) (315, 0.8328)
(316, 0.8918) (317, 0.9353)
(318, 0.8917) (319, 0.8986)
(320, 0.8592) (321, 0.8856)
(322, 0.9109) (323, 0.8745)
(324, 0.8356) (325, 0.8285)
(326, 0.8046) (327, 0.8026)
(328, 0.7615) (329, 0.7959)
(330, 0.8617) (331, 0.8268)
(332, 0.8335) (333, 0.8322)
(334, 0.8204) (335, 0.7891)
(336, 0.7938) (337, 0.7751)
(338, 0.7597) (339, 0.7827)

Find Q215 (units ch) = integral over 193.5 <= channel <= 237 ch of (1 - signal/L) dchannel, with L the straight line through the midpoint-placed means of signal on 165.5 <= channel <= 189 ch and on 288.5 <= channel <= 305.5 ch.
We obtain 6.8 ch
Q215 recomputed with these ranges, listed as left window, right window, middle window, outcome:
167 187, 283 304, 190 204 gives 2.2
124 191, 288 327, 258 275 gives 2.3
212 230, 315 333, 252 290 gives 2.3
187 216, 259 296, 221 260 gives -2.6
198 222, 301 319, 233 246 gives -1.1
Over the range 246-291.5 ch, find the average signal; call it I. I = 1.02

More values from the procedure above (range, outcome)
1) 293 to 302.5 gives 1.04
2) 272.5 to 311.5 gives 0.945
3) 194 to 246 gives 1.25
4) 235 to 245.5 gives 1.26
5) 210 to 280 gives 1.14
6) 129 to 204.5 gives 1.54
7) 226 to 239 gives 1.24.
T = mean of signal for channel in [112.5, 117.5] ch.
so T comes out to 1.15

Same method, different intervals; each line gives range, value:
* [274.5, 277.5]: 0.576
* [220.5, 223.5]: 1.27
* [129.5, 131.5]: 1.49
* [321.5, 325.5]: 0.862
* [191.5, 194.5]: 1.51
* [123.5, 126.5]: 1.36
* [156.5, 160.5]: 1.47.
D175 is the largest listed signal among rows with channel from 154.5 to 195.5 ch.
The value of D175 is 1.907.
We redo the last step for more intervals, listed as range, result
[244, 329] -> 1.288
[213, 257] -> 1.338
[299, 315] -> 1.024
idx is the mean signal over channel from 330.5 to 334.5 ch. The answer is 0.828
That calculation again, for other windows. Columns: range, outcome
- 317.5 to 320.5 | 0.883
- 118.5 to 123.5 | 1.32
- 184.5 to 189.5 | 1.83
